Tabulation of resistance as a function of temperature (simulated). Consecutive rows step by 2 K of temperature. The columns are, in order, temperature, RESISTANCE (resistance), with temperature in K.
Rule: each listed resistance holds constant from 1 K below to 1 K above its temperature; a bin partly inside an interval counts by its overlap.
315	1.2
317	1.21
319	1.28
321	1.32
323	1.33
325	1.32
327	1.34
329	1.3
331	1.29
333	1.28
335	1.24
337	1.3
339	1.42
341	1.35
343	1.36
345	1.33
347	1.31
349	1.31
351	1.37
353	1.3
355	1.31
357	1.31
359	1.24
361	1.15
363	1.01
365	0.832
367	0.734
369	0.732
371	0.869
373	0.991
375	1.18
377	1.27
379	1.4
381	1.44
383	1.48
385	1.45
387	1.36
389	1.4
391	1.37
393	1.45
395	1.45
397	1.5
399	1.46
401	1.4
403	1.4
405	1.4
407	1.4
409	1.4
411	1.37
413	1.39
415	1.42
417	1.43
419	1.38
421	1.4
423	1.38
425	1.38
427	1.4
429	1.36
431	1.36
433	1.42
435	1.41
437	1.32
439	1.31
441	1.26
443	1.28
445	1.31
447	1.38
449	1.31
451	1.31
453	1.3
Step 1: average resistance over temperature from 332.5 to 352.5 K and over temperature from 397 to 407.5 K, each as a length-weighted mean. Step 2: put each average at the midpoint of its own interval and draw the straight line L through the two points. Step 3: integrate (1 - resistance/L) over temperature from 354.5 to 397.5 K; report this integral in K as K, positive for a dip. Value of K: 5.05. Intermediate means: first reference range 1.33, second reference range 1.42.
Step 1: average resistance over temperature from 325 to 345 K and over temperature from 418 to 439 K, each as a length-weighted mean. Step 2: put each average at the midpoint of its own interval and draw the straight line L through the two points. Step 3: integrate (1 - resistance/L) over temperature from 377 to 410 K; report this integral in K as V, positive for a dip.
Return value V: -1.5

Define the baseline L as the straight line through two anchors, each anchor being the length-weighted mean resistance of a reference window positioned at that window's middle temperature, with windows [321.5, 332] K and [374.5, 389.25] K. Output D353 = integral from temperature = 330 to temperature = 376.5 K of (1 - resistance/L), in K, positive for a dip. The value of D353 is 5.5 K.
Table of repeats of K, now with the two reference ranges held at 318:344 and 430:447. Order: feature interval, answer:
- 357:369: 2.95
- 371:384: 0.64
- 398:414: -0.86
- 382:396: -1.00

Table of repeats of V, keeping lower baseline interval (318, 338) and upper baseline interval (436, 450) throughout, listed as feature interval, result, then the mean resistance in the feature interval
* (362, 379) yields 4.2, 0.979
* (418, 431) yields -0.7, 1.38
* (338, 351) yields -0.5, 1.35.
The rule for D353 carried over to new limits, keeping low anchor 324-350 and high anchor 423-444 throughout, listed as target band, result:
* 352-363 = 0.7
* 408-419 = -0.5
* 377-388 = -0.6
